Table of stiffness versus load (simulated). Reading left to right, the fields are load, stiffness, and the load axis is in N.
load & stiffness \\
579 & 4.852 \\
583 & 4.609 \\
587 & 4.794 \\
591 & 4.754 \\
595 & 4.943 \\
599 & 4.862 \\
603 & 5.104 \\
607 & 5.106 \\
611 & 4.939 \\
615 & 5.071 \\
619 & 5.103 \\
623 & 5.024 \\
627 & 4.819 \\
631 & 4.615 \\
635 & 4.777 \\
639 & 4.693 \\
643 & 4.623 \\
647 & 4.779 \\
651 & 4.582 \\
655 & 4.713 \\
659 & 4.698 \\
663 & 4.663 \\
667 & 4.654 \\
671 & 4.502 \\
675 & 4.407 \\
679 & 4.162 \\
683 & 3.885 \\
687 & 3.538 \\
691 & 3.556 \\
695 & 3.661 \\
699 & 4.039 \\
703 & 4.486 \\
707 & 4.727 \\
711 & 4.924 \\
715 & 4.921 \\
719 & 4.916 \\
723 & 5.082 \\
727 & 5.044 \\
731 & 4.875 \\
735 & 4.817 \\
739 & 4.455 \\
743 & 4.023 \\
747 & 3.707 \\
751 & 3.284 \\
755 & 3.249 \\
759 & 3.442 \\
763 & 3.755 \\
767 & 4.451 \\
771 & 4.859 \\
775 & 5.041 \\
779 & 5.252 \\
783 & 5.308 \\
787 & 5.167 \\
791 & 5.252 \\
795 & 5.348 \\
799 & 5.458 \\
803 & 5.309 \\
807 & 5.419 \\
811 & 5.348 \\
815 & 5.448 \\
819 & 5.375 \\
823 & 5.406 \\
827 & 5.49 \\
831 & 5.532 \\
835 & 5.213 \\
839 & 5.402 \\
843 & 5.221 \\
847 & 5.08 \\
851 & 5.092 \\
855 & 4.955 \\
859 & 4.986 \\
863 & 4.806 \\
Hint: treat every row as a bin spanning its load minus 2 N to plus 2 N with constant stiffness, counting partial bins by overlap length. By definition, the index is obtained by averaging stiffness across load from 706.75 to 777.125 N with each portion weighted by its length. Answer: 4.41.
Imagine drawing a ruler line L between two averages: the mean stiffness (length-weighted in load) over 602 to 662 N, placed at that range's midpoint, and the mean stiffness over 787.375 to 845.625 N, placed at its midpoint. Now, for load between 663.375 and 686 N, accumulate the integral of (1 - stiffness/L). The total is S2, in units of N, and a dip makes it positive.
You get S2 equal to 2.9 N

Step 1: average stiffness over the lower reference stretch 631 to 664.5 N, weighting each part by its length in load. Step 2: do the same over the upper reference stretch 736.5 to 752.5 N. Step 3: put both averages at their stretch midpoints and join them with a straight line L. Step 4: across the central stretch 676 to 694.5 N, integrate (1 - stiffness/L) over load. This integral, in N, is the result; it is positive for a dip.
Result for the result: 2.4 N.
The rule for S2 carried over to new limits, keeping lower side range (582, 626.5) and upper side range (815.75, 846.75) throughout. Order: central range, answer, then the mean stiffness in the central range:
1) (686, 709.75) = 5.0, 4.05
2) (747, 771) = 6.8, 3.74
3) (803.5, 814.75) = -0.1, 5.38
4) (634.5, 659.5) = 1.6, 4.69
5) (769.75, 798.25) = 0.4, 5.2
